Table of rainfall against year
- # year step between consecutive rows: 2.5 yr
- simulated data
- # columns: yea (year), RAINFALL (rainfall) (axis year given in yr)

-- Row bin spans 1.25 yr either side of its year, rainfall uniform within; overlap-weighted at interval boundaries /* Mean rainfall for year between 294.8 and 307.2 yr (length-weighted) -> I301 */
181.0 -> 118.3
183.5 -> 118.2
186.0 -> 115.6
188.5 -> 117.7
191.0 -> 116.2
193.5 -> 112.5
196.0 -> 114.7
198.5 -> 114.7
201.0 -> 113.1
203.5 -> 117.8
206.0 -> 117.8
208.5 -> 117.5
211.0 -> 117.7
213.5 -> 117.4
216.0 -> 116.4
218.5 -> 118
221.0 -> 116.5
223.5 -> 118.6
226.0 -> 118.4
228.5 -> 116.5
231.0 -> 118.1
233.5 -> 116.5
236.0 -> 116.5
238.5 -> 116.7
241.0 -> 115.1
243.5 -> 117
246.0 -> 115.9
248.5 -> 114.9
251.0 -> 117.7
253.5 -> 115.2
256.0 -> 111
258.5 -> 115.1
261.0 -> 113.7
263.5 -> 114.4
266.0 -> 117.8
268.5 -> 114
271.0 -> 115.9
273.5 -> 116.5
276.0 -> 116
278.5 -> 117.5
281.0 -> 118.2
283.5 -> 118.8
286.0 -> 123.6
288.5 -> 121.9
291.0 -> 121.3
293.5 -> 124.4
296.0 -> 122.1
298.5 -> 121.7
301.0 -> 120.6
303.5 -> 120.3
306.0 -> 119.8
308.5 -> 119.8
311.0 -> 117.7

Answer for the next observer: 121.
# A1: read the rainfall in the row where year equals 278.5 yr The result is 117.5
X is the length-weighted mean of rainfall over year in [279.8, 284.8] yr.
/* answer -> 119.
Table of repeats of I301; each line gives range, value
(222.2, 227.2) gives 118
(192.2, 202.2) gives 114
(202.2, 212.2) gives 118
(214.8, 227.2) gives 118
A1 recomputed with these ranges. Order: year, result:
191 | 116.2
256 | 111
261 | 113.7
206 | 117.8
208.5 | 117.5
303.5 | 120.3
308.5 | 119.8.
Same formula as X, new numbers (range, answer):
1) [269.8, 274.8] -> 116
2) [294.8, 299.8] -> 122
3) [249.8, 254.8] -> 116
